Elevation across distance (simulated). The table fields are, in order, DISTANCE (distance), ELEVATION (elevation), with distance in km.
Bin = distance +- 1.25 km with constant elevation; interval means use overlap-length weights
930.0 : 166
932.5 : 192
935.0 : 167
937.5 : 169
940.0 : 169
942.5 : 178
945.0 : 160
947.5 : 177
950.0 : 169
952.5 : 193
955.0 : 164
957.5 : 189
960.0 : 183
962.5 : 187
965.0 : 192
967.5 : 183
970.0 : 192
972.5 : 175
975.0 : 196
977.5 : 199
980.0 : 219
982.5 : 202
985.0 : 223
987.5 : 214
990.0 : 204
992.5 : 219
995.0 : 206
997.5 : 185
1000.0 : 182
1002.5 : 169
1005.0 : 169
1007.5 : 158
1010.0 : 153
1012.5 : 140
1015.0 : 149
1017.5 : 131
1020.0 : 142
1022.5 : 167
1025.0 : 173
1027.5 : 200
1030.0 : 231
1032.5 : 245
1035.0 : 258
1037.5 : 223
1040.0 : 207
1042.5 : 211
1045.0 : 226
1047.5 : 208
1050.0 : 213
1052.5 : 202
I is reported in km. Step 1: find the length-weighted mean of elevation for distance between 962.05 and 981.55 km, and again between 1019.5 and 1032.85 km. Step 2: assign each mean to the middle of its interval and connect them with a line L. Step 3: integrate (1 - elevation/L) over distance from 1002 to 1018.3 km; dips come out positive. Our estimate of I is 3.4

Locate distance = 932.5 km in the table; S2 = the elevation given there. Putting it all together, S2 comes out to 192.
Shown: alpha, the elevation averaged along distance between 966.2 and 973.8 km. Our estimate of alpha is 183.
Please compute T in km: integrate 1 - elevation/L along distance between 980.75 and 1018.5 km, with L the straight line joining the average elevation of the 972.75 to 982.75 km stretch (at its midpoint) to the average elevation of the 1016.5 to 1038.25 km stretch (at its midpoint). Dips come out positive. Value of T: 3.5 km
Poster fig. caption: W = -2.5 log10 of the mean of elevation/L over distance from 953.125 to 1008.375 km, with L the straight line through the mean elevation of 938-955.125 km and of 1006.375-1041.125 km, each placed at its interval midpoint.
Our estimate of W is -0.08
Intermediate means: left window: 173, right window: 184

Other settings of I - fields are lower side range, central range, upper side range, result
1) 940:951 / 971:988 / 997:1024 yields -4.07 km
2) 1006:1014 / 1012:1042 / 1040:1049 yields -1.16 km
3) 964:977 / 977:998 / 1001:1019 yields -4.38 km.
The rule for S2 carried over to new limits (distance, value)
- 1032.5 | 245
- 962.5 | 187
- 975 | 196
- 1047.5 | 208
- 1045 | 226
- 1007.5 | 158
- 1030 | 231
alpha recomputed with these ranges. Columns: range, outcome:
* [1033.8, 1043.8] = 225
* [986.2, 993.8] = 212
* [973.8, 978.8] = 198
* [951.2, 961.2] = 182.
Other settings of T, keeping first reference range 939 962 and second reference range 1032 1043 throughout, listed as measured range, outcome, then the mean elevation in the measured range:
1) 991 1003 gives 0.6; 194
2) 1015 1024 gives 2.9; 148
